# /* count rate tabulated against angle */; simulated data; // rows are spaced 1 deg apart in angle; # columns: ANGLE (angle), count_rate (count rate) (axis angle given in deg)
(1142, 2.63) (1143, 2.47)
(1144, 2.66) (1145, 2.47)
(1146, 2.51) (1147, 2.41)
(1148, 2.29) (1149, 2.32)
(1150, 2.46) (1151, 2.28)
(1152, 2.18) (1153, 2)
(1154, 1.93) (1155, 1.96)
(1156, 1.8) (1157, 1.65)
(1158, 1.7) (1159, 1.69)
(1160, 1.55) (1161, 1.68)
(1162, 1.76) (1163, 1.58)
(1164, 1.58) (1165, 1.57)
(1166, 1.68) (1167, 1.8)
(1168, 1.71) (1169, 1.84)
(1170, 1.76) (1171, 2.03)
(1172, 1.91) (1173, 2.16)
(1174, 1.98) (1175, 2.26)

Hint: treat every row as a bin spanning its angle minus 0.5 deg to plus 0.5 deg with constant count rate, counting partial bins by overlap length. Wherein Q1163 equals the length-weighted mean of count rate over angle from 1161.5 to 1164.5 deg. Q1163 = 1.64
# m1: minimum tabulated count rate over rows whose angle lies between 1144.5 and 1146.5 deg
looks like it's 2.47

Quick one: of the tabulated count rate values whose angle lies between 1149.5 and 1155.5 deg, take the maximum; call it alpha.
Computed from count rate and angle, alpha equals 2.46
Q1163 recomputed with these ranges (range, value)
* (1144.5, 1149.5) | 2.4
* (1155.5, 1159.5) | 1.71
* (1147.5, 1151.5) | 2.34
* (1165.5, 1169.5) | 1.76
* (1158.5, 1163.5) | 1.65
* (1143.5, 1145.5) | 2.57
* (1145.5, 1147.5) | 2.46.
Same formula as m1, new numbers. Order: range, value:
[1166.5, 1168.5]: 1.71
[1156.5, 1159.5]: 1.65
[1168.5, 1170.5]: 1.76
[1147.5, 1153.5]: 2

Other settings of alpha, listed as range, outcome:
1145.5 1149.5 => 2.51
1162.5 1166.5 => 1.68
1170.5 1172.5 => 2.03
